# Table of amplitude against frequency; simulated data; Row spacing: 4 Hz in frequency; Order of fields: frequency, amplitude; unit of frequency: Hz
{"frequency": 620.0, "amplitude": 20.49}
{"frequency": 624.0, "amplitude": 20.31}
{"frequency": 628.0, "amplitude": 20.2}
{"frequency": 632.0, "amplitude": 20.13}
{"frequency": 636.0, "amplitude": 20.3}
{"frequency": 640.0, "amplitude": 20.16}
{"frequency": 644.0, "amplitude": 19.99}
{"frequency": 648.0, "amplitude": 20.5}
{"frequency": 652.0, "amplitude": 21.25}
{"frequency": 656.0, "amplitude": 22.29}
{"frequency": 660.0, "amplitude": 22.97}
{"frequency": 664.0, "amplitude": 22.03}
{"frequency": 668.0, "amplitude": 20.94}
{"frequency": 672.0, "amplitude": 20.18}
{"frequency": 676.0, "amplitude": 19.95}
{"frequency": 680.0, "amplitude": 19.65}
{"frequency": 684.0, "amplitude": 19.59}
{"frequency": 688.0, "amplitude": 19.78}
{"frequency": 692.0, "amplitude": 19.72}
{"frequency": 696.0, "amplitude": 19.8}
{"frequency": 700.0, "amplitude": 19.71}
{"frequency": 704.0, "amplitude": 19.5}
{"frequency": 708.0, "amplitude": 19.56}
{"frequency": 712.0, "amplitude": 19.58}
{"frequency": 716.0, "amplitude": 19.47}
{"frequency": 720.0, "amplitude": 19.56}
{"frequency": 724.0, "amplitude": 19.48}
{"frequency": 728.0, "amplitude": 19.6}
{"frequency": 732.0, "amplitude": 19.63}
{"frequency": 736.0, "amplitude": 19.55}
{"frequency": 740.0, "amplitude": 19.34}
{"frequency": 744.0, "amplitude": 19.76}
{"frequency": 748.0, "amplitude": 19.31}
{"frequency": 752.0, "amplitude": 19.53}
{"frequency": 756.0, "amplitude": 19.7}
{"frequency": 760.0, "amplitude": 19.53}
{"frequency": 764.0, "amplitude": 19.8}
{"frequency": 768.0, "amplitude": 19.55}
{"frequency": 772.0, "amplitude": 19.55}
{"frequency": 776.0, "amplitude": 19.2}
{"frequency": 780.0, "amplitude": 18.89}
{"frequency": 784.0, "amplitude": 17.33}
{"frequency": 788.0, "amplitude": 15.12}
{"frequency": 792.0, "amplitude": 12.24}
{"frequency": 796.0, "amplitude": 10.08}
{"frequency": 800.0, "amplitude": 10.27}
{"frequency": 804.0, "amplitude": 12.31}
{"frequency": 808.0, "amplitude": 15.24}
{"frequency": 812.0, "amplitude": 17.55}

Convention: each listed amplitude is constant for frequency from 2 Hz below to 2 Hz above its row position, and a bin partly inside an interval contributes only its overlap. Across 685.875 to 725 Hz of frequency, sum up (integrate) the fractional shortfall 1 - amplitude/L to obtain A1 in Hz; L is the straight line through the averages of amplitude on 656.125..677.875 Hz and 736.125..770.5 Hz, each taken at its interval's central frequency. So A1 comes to 1.7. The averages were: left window 21.3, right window 19.6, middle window 19.6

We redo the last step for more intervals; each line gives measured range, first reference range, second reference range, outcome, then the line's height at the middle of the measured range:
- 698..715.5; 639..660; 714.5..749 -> 0.4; 20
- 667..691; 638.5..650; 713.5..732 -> -0.1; 19.9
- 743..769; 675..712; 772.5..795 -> -3.2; 17.5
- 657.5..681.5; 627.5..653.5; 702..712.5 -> -1.2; 20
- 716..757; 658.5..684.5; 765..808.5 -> -4.0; 17.8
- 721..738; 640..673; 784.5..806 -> -3.1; 16.6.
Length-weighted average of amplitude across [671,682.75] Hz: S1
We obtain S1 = 19.9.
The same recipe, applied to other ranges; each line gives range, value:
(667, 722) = 19.8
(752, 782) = 19.5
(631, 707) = 20.4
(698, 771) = 19.6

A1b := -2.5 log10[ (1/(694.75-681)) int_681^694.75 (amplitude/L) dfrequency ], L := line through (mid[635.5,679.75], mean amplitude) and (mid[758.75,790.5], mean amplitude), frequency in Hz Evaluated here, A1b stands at 0.03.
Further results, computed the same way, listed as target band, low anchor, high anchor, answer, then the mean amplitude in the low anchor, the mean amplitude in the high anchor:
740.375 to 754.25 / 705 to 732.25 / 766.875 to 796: -0.069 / 19.5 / 16.8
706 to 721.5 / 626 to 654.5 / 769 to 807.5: -0.103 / 20.4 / 15.1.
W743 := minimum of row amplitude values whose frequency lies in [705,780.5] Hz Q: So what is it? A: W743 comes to 18.89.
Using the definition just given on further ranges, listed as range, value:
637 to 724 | 19.47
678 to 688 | 19.59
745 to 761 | 19.31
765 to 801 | 10.08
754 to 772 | 19.53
